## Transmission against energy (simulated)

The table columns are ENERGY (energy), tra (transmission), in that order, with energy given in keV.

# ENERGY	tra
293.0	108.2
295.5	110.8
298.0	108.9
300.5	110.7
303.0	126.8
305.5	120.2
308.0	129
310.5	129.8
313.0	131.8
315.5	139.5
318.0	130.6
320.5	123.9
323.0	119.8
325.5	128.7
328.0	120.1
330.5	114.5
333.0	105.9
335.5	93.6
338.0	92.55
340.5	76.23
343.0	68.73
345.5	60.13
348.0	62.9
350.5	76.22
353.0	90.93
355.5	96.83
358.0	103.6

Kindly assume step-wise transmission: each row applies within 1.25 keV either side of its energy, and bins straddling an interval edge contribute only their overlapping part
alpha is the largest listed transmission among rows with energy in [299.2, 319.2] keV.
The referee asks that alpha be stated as 139.5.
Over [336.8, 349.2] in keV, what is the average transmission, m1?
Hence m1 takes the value 72.1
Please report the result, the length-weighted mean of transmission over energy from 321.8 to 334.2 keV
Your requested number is 118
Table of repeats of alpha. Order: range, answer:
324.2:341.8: 128.7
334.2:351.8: 93.6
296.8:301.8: 110.7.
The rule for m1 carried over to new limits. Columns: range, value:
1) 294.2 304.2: 114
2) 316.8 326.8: 126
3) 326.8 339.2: 105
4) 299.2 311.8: 123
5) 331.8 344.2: 87.4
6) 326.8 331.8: 117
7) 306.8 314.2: 130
